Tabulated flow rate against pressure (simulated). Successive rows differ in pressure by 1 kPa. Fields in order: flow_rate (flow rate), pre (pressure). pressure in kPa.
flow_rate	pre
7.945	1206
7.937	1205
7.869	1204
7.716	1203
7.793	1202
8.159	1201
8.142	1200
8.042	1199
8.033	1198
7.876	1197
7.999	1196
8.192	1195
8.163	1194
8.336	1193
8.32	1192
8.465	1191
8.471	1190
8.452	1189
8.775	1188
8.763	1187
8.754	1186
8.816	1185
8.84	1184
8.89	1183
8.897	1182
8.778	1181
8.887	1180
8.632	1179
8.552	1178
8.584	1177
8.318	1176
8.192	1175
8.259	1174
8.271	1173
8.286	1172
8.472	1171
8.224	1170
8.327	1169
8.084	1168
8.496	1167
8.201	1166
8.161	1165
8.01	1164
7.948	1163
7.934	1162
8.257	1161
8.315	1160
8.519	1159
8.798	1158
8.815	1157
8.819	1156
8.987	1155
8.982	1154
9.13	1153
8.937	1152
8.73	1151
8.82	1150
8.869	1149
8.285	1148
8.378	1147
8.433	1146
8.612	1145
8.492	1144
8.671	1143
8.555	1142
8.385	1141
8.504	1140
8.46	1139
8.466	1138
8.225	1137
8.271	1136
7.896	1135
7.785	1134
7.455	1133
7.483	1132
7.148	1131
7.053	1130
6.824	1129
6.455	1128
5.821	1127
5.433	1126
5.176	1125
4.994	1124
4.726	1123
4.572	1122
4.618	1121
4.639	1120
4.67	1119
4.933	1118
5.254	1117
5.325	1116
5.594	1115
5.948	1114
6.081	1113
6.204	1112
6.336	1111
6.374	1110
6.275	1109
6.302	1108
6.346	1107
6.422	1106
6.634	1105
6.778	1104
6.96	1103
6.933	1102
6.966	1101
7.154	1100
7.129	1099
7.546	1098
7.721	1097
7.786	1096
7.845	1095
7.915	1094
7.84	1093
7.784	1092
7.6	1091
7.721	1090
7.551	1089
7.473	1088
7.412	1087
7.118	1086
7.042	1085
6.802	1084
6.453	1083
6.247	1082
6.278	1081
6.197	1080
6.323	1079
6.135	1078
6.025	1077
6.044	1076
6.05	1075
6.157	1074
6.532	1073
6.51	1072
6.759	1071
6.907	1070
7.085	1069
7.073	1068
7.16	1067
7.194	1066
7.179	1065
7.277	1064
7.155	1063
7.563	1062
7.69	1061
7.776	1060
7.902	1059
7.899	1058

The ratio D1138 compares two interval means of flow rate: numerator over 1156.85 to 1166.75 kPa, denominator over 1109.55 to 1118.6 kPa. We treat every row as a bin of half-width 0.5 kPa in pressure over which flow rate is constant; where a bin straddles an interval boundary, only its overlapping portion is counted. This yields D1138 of 1.4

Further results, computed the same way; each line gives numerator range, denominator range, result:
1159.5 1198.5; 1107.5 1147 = 1.25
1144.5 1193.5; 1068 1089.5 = 1.29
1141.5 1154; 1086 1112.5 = 1.22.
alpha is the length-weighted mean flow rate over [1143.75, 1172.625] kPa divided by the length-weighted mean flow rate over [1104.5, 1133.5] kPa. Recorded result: 1.4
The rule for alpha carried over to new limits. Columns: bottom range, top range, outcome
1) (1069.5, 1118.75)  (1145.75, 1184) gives 1.28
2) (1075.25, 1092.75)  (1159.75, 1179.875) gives 1.21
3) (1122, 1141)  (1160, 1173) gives 1.18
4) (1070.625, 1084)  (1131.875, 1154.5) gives 1.34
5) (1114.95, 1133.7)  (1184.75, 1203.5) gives 1.45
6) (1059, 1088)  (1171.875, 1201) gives 1.24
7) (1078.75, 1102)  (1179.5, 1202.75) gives 1.17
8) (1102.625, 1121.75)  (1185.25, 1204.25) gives 1.41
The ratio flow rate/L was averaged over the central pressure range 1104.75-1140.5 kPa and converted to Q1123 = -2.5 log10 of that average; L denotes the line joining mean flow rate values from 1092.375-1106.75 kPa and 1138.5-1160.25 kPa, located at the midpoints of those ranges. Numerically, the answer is 0.24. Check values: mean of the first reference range 7.25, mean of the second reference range 8.66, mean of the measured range 6.35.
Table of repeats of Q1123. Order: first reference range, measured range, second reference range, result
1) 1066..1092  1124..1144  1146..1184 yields 0.07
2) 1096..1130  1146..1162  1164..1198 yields -0.16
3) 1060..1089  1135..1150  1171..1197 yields -0.08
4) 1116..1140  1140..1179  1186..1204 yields -0.17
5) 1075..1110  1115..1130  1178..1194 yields 0.37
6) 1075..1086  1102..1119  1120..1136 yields 0.04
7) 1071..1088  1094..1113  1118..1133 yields -0.13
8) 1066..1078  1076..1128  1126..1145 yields 0.11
